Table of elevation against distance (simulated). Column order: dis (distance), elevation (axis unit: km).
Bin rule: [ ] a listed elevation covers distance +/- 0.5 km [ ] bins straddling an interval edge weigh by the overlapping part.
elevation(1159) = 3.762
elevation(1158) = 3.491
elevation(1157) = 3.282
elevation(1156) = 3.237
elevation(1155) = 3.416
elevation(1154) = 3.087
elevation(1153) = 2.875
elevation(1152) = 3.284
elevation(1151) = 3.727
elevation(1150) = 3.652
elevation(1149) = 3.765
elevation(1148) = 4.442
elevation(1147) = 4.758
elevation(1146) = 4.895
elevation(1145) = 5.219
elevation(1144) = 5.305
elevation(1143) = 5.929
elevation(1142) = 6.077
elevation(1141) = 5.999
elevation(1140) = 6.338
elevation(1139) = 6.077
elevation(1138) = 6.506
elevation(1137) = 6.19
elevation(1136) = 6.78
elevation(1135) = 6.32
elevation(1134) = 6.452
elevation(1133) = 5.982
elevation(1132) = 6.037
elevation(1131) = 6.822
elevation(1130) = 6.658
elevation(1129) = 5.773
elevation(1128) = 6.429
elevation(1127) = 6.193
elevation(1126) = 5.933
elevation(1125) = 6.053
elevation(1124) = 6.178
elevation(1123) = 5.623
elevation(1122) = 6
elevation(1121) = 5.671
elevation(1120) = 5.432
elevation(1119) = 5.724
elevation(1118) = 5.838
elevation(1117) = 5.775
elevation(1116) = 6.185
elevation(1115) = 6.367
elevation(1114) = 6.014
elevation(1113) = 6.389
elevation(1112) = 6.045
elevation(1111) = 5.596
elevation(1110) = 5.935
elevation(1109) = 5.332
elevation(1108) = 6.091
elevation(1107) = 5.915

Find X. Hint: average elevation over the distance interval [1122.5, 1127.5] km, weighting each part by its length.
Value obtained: 6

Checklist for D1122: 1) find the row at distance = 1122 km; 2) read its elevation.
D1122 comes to 6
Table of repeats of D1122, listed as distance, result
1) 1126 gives 5.933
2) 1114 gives 6.014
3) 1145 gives 5.219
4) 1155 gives 3.416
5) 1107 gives 5.915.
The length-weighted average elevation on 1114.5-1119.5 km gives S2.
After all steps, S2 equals 5.98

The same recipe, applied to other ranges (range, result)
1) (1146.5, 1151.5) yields 4.07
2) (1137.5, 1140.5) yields 6.31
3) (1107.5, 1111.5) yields 5.74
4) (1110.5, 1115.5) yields 6.08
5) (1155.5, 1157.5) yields 3.26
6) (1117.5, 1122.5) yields 5.73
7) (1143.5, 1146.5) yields 5.14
